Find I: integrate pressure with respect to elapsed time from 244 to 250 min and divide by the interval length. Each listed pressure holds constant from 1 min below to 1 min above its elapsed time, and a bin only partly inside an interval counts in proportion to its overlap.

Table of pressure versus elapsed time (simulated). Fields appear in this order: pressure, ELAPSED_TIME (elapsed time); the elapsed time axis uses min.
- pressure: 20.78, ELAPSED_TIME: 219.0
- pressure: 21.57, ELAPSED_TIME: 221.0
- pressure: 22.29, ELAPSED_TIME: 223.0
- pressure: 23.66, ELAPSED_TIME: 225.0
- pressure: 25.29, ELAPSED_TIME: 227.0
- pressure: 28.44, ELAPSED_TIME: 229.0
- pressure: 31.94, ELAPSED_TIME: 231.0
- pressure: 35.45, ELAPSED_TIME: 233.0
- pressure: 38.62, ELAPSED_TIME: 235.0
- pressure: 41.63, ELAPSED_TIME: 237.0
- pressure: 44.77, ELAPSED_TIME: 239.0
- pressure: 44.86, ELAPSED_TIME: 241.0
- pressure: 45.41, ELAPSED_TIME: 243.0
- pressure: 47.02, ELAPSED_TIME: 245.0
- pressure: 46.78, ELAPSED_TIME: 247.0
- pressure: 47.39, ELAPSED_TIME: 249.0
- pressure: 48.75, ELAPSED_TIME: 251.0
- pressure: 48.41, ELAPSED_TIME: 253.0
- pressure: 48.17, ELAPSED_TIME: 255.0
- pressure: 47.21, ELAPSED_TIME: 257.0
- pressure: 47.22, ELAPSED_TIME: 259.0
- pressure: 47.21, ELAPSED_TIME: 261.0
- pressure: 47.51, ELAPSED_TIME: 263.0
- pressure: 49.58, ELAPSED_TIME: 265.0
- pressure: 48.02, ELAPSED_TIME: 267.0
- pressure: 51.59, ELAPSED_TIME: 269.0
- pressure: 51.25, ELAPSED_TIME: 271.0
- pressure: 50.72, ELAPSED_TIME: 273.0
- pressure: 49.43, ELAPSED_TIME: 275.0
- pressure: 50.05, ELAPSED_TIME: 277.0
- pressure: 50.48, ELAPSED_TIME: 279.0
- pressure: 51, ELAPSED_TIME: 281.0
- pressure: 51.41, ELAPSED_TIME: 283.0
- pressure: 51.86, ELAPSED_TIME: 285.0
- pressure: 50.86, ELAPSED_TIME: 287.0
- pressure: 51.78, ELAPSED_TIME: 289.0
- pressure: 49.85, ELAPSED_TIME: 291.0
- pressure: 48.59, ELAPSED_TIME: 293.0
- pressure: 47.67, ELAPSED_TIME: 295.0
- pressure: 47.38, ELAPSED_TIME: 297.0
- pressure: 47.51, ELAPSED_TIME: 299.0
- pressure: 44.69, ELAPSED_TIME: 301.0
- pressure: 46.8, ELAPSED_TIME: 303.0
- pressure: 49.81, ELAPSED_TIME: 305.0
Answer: 47.1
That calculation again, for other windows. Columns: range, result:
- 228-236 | 33.6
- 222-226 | 23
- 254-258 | 47.7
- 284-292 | 51.1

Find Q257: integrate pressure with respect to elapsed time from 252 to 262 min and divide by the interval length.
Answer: 47.6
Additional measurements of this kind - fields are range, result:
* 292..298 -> 47.9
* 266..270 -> 49.8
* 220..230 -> 24.3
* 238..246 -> 45.5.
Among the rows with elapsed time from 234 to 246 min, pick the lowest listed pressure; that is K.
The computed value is 38.62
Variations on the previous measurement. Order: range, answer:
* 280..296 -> 47.67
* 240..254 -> 44.86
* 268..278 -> 49.43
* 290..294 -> 48.59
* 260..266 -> 47.21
